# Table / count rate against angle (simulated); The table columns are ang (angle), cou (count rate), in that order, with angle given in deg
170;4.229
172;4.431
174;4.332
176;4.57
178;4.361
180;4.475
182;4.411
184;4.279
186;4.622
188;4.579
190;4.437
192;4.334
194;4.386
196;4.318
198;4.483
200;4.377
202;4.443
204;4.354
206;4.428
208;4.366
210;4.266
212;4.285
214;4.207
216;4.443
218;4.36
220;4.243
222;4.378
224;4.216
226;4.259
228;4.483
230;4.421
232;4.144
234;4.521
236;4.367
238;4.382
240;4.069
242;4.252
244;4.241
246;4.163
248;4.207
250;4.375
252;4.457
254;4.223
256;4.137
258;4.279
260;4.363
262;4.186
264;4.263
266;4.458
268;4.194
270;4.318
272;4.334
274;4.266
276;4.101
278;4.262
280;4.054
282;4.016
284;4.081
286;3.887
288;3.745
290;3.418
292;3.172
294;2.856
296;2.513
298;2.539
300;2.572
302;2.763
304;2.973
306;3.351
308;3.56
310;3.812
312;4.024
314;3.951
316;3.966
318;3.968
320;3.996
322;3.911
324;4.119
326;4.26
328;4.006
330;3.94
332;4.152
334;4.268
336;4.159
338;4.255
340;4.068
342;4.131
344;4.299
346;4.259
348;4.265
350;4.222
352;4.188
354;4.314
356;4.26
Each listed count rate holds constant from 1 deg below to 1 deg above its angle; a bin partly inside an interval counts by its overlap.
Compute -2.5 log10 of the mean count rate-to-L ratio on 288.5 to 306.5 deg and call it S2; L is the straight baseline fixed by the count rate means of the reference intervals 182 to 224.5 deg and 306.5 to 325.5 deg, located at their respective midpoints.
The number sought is 0.34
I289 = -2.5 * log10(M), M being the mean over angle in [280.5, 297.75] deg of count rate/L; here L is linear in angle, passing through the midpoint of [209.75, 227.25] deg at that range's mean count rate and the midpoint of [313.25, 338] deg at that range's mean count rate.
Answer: 0.20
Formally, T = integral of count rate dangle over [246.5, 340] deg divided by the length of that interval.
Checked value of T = 3.89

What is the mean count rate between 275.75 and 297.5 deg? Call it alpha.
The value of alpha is 3.6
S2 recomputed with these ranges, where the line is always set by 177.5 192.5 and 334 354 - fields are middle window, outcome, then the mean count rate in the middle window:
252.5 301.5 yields 0.127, 3.84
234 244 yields 0.019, 4.29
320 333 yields 0.047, 4.06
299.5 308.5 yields 0.369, 3.04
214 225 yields 0.019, 4.32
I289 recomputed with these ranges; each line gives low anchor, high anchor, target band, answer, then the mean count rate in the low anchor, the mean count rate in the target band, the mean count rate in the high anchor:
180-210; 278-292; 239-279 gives -0.07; 4.41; 4.26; 3.85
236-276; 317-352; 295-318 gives 0.26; 4.27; 3.31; 4.14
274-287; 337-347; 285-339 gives 0.14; 4.08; 3.63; 4.2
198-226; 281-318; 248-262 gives -0.11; 4.34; 4.29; 3.42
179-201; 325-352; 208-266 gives 0.01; 4.43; 4.3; 4.18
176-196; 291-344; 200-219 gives -0.01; 4.43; 4.35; 3.68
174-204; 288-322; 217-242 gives -0.07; 4.43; 4.32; 3.37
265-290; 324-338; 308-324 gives 0.05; 4.11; 3.93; 4.14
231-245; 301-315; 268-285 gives -0.09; 4.28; 4.18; 3.49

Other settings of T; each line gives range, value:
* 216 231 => 4.34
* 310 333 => 4.02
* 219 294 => 4.17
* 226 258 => 4.29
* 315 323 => 3.96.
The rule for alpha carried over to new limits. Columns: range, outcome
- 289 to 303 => 2.83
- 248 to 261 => 4.3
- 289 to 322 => 3.36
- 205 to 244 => 4.32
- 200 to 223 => 4.34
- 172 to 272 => 4.34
